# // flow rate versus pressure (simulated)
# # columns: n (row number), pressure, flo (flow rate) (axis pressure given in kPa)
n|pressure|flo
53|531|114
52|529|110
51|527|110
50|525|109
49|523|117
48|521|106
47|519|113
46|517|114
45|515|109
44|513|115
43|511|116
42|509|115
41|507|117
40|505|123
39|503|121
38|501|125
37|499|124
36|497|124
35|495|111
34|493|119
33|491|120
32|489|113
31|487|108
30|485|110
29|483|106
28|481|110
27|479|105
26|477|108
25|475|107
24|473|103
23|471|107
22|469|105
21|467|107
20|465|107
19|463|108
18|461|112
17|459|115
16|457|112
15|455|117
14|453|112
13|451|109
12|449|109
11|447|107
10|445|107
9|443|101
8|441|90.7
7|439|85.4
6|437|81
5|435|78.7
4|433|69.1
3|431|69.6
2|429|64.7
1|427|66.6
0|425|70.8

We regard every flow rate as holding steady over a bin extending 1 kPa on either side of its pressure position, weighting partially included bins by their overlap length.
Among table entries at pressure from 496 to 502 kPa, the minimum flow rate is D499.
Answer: 124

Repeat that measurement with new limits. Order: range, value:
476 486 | 105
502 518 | 109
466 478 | 103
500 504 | 121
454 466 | 107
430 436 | 69.1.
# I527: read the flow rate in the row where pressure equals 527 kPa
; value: 110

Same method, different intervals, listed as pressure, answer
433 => 69.1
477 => 108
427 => 66.6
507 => 117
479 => 105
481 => 110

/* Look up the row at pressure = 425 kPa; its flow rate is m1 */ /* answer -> 70.8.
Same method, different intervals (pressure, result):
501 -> 125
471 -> 107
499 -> 124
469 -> 105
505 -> 123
